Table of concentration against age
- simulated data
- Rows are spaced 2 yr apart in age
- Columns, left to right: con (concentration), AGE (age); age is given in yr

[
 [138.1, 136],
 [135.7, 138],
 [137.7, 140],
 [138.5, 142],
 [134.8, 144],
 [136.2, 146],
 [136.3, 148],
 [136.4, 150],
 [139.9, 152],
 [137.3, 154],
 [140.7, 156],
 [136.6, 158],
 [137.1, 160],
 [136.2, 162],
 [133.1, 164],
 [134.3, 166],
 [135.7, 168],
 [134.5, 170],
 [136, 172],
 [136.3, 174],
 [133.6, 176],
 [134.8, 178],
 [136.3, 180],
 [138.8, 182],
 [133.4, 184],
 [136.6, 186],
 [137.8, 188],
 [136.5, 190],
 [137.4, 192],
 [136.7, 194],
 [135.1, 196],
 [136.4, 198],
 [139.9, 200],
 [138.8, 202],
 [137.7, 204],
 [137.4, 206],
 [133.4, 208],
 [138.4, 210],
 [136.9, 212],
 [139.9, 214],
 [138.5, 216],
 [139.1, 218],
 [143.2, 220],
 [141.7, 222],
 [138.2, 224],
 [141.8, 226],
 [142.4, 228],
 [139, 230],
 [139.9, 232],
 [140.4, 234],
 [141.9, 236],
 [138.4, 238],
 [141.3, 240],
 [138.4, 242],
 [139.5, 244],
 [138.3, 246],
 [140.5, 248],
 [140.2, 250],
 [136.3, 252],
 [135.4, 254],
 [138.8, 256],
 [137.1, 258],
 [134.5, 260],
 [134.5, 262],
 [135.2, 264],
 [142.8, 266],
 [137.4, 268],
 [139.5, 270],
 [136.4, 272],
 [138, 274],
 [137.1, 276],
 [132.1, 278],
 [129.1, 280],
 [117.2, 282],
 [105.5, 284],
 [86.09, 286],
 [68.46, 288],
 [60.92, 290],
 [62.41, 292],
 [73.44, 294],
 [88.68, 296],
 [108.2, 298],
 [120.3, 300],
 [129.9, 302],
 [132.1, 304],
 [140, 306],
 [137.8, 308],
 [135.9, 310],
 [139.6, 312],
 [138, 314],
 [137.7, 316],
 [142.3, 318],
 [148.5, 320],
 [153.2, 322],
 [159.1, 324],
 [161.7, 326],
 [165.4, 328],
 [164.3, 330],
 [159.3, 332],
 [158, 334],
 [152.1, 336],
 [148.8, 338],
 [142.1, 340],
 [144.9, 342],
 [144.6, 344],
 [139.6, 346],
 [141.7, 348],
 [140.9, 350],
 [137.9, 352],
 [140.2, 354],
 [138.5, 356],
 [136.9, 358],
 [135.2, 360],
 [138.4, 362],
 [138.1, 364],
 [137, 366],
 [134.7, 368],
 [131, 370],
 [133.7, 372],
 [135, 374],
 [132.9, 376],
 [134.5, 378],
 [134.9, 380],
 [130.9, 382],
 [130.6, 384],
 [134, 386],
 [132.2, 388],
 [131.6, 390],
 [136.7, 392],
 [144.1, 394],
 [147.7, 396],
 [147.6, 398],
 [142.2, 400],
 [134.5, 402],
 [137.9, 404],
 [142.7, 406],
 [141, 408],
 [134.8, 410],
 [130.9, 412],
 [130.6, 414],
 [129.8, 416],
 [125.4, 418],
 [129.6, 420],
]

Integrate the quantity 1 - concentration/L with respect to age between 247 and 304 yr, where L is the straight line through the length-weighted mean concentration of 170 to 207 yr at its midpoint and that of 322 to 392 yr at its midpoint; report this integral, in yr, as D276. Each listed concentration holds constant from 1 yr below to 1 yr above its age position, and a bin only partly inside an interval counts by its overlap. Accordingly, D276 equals 8.0 yr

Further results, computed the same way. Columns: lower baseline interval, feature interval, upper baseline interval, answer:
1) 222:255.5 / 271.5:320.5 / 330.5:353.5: 8.95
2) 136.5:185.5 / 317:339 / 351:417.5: -3.14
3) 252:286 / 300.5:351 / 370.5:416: -4.60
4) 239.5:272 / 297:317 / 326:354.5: 1.78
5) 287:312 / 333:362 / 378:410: -4.93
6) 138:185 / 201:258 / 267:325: -4.47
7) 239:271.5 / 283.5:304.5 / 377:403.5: 6.82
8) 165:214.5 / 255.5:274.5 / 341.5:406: -0.06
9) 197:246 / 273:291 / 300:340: 4.44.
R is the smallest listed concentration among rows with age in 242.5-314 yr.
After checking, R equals 60.92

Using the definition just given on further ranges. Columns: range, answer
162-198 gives 133.1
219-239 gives 138.2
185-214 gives 133.4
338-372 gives 131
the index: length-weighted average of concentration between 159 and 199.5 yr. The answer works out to 136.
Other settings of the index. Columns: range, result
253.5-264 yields 136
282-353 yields 130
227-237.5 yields 141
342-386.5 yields 137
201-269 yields 139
